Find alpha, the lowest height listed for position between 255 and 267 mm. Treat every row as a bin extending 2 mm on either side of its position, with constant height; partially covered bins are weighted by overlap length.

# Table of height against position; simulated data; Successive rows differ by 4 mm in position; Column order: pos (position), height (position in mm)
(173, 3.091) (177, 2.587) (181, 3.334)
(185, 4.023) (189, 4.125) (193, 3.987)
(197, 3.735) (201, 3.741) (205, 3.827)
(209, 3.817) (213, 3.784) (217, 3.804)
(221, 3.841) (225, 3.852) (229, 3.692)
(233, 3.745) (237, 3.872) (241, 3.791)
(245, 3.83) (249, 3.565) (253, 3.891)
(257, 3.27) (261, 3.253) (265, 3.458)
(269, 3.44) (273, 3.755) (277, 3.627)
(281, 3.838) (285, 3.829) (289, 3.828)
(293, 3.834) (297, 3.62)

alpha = 3.253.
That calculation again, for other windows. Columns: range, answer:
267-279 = 3.44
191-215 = 3.735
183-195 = 3.987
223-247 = 3.692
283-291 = 3.828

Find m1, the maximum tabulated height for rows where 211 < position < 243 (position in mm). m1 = 3.872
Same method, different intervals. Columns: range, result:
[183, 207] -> 4.125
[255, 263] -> 3.27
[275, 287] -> 3.838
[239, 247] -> 3.83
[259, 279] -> 3.755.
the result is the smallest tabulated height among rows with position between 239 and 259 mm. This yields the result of 3.27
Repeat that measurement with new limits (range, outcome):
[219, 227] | 3.841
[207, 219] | 3.784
